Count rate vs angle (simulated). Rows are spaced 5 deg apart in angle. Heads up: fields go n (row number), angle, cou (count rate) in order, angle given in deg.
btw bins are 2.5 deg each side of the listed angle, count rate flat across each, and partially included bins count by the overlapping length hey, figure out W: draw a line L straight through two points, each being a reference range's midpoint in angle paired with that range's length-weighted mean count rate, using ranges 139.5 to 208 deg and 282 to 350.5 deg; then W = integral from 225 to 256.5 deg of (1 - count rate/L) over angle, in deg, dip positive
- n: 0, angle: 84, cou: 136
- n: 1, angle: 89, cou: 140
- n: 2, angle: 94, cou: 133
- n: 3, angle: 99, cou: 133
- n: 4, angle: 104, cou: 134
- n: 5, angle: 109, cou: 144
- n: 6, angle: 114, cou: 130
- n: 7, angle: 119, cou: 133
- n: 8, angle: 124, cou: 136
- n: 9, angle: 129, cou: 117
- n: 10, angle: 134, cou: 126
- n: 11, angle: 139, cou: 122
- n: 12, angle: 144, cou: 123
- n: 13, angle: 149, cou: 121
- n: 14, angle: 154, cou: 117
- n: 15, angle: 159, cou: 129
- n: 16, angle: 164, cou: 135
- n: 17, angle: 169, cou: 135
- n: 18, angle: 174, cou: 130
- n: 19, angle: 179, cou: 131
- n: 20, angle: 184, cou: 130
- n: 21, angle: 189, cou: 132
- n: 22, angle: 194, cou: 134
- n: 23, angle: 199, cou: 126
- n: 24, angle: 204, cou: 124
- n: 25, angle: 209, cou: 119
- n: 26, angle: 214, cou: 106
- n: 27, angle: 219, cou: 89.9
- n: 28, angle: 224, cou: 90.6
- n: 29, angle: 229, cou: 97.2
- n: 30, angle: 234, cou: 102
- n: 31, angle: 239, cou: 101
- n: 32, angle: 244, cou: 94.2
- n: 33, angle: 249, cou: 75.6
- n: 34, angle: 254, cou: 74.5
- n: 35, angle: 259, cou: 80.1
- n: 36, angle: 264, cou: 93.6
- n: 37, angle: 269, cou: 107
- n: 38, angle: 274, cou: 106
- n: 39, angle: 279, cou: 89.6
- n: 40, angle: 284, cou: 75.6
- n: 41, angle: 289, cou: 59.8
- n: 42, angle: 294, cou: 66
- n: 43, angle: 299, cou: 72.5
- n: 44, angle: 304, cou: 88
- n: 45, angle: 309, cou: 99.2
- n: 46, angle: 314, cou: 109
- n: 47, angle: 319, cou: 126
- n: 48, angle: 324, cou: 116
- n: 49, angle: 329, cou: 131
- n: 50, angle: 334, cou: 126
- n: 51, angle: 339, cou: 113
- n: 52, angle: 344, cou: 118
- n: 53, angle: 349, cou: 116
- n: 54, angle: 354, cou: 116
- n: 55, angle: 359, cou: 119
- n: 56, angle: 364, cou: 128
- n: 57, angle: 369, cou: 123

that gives 6.7 deg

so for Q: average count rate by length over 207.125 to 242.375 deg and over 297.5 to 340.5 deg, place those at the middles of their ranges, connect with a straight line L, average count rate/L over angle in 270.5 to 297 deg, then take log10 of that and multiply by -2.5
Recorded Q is 0.30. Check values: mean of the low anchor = 100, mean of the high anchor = 110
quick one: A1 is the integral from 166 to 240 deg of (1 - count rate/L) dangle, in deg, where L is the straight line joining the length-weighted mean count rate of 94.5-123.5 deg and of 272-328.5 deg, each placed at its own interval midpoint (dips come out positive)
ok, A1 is -1.6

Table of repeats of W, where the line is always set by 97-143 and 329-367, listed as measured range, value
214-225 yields 2.81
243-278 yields 9.62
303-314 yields 2.17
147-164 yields 0.59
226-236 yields 2.10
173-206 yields -0.63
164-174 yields -0.44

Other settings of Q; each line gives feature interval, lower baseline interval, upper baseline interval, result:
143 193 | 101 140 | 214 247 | -0.117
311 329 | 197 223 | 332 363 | -0.013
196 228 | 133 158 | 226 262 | -0.092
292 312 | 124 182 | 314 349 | 0.419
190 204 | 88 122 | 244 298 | -0.212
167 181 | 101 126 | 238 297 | -0.145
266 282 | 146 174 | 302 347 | 0.185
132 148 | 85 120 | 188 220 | 0.053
